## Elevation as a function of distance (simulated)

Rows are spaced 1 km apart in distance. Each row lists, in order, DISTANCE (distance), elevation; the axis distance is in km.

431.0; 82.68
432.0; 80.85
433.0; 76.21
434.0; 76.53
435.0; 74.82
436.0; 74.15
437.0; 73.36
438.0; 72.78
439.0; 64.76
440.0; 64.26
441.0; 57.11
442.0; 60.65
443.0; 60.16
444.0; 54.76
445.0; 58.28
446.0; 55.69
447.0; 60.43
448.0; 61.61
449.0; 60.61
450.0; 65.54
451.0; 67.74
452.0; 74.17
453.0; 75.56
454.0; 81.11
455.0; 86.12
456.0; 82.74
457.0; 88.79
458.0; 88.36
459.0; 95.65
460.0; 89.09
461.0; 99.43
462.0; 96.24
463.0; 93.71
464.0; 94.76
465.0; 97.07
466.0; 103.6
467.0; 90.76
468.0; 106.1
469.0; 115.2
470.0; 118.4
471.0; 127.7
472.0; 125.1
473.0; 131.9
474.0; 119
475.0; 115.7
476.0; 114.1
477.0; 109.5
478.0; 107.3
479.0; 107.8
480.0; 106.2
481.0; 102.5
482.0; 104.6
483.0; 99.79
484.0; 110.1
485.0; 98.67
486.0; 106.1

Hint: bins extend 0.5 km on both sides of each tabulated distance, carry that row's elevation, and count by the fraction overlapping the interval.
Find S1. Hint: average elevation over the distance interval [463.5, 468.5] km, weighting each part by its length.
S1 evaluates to 98.5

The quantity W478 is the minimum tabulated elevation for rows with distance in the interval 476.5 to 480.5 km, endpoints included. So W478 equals 106.2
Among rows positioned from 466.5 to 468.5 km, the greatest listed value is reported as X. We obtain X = 106.1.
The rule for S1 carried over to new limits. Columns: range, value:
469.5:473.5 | 126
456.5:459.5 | 90.9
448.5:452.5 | 67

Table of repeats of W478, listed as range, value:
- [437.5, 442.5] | 57.11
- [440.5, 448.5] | 54.76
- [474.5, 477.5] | 109.5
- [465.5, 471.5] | 90.76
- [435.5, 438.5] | 72.78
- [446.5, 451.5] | 60.43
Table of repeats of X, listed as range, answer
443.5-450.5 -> 65.54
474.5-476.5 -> 115.7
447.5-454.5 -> 81.11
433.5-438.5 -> 76.53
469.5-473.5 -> 131.9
